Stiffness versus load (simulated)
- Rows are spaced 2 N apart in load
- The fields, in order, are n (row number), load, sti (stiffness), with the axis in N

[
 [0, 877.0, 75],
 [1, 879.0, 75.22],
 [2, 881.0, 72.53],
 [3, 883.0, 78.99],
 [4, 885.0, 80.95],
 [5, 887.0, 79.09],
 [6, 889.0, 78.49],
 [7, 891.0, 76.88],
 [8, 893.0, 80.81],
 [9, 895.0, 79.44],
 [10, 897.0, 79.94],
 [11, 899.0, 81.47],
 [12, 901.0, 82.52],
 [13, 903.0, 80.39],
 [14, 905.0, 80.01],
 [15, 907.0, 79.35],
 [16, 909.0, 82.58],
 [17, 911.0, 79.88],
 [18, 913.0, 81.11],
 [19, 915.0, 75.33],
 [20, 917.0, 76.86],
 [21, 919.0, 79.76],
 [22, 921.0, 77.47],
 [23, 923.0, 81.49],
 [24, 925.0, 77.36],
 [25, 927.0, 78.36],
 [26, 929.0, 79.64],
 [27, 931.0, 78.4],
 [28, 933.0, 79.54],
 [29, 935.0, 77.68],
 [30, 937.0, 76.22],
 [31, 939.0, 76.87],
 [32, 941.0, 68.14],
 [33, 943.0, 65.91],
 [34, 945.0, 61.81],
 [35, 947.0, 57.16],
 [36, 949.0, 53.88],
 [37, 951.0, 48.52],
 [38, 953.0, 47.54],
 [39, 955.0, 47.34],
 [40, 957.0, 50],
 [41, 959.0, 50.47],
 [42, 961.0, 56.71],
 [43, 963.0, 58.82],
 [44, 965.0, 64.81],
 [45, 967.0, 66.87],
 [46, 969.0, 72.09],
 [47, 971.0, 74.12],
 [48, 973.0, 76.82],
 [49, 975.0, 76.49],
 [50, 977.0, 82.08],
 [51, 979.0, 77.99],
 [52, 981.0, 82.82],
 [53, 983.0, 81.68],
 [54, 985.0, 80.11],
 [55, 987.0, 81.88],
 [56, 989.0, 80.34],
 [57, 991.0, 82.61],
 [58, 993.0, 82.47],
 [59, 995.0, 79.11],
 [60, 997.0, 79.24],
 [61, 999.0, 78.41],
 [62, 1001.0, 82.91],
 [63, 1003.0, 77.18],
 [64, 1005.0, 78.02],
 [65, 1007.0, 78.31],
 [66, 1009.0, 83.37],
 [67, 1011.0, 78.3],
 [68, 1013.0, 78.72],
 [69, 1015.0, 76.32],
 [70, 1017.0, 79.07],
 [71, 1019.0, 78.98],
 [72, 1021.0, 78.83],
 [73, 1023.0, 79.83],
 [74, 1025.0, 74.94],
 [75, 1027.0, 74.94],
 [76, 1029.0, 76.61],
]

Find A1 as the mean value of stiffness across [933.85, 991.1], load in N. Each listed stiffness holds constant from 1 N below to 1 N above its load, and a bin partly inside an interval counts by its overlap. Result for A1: 68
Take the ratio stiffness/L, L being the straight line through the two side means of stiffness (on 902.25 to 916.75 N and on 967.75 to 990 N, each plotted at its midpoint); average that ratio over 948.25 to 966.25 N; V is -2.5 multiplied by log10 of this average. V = 0.426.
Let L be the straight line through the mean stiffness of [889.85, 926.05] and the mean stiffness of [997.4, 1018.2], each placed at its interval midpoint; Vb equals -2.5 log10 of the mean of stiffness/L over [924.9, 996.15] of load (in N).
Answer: 0.131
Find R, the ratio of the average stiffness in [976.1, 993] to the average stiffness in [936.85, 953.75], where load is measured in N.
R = 1.33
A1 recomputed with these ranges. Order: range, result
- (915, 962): 67.4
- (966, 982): 76.2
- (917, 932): 78.8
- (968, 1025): 79.1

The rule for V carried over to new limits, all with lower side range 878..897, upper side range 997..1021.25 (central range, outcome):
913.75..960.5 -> 0.16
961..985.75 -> 0.07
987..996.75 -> -0.03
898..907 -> -0.04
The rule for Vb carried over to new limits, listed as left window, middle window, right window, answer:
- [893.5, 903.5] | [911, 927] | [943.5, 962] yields -0.12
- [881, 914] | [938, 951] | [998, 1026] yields 0.26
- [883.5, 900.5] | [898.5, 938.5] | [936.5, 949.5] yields -0.10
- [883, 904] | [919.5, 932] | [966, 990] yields 0.00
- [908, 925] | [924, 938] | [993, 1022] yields 0.01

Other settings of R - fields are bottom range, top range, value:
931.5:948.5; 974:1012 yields 1.14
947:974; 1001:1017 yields 1.34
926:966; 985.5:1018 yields 1.25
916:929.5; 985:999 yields 1.03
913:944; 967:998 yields 1.03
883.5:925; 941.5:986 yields 0.82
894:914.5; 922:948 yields 0.92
